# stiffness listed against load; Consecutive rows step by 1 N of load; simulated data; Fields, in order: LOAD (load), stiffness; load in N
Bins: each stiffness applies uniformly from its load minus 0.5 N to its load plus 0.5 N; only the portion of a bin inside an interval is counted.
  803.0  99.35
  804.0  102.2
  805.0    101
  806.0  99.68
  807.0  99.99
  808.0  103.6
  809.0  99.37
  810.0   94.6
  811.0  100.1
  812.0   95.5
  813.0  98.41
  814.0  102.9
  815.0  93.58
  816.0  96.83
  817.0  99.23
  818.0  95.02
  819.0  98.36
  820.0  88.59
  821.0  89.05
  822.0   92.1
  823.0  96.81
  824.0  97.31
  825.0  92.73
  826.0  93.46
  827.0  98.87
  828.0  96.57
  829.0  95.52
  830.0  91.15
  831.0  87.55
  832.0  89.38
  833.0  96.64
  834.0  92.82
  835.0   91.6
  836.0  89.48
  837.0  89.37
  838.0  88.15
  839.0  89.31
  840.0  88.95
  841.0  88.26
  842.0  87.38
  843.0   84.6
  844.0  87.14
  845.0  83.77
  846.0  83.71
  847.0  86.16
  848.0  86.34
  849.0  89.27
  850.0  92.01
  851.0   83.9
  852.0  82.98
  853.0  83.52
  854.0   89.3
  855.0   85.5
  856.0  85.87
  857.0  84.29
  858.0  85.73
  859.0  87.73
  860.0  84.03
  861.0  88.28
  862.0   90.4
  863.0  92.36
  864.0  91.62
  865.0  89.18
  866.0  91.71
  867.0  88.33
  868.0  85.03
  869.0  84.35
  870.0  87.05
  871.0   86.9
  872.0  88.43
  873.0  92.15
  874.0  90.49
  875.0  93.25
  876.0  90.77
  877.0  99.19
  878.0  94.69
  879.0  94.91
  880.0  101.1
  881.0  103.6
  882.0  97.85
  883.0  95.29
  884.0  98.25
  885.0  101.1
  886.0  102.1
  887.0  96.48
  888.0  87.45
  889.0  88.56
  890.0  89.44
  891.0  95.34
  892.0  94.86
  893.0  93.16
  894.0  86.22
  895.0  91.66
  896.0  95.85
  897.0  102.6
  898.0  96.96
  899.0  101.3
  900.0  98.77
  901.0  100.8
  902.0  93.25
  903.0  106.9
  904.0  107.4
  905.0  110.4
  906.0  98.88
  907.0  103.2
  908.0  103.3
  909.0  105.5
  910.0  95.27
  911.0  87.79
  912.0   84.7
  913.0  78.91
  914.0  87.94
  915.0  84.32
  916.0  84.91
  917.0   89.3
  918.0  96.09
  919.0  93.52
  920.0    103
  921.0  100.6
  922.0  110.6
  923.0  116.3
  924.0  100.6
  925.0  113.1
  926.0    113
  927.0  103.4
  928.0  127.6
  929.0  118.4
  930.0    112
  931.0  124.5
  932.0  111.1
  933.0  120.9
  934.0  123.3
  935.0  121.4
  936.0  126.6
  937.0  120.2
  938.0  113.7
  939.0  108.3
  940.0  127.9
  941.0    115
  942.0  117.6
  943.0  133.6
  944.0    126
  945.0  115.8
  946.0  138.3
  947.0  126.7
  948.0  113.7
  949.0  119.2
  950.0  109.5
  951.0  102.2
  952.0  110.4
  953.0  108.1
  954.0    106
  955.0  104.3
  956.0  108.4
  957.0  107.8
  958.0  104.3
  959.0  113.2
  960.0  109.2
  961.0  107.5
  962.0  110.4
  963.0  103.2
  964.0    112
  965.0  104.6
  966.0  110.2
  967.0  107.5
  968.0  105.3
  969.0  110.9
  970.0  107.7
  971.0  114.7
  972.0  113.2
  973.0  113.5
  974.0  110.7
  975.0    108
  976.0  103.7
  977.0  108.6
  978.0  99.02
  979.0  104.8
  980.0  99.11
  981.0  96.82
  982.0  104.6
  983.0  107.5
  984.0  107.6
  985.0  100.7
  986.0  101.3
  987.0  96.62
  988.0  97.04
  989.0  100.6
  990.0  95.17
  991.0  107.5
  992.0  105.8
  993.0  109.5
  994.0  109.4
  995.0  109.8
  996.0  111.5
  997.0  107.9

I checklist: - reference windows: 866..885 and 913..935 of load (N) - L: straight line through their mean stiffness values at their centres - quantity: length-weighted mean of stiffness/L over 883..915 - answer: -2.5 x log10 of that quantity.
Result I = 0.04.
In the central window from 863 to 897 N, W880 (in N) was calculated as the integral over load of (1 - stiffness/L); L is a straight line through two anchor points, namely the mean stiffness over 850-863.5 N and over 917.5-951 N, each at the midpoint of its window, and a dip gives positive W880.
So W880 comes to 0.79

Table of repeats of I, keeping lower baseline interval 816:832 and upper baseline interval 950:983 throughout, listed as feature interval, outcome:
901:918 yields 0.07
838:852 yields 0.11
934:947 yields -0.17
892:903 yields 0.05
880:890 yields 0.03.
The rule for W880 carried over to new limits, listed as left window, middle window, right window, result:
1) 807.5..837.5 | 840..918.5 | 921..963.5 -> 9.2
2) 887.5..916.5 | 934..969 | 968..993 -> -4.4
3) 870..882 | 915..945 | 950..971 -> -2.8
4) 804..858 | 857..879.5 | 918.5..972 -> 2.1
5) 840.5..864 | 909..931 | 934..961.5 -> 1.3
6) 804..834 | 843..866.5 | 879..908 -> 2.4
